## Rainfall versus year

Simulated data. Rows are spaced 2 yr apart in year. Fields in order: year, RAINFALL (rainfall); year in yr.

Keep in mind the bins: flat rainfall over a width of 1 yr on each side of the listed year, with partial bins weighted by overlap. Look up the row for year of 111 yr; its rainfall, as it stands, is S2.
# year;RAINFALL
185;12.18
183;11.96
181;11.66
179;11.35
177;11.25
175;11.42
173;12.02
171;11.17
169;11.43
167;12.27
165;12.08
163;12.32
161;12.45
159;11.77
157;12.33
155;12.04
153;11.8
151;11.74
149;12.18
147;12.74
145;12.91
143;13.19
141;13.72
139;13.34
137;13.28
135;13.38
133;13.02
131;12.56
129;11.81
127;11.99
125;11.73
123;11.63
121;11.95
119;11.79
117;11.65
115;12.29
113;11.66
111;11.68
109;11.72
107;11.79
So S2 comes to 11.68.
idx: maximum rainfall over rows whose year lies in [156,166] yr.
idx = 12.45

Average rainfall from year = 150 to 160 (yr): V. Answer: 11.9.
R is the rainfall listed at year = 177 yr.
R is 11.25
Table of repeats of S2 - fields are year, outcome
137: 13.28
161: 12.45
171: 11.17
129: 11.81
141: 13.72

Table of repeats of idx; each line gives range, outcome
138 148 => 13.72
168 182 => 12.02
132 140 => 13.38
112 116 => 12.29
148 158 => 12.33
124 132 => 12.56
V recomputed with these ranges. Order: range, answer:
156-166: 12.2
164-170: 11.9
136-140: 13.3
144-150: 12.6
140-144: 13.5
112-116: 12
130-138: 13.1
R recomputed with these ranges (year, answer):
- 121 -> 11.95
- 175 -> 11.42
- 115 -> 12.29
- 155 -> 12.04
